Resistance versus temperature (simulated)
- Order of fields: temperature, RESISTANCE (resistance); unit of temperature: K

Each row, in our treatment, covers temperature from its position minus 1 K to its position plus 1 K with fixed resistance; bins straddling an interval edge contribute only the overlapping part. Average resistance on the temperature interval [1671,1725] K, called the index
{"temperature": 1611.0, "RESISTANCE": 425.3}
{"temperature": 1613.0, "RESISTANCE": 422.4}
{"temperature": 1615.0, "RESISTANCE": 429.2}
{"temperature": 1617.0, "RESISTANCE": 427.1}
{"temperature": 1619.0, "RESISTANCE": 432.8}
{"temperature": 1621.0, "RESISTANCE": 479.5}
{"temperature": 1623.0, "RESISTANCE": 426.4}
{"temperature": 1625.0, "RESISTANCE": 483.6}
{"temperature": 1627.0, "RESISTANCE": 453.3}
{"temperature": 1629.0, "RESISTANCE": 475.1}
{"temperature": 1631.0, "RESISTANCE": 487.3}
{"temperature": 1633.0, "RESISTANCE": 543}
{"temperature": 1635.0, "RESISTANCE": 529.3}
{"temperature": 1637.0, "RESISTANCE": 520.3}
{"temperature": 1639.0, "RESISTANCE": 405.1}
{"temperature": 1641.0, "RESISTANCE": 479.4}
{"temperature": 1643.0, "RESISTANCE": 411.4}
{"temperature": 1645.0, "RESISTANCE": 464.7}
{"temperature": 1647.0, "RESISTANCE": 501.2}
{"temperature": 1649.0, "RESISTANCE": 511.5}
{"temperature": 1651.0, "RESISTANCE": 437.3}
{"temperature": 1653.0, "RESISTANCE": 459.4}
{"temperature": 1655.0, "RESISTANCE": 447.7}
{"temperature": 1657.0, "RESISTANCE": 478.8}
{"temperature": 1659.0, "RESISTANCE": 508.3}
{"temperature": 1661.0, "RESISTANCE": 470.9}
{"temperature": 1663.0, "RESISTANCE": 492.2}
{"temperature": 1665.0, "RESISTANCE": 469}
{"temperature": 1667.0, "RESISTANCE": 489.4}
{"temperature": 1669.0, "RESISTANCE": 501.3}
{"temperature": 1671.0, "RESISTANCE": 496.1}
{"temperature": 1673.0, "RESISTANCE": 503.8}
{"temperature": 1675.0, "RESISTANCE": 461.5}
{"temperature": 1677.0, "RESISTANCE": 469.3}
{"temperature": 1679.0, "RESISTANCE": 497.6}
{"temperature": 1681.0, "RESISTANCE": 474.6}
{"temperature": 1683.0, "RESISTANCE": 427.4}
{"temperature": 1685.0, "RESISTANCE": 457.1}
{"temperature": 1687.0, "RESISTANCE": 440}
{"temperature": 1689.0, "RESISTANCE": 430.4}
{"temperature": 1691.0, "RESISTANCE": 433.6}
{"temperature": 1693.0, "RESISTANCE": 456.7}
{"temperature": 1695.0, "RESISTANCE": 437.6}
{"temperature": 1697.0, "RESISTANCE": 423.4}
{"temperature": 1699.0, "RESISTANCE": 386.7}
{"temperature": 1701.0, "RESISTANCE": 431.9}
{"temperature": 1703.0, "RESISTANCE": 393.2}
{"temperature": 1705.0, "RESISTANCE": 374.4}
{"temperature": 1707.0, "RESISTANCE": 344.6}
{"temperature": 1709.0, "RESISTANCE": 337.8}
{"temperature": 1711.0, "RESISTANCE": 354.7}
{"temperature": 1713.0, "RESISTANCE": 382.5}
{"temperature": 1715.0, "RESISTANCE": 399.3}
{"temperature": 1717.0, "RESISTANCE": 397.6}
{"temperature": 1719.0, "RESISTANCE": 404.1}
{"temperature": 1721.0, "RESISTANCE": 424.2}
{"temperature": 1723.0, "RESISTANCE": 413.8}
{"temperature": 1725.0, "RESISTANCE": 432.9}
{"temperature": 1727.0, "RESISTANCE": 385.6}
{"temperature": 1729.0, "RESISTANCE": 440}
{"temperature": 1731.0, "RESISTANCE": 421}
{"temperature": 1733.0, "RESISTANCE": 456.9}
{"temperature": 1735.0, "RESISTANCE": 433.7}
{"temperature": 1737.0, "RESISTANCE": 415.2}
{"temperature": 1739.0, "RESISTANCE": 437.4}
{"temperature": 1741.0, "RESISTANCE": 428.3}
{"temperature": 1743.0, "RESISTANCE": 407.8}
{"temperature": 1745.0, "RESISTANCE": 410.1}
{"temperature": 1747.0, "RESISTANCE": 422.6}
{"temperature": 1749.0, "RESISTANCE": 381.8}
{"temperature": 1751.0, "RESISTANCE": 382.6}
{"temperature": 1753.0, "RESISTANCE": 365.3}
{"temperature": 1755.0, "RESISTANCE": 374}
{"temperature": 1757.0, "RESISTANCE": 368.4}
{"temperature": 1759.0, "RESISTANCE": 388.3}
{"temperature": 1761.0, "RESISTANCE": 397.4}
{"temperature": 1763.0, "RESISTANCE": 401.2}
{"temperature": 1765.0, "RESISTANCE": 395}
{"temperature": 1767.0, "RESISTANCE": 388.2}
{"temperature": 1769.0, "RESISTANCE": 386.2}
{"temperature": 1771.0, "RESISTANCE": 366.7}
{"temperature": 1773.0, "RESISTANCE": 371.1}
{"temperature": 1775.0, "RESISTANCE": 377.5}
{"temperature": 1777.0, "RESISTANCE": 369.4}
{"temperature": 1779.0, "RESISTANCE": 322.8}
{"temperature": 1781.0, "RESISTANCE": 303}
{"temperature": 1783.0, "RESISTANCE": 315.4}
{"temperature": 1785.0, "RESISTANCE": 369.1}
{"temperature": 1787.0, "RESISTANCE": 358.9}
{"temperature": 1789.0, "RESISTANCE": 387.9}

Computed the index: 423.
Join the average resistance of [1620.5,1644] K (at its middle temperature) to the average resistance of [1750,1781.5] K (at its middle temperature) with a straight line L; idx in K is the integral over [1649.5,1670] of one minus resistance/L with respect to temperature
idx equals -1.0 K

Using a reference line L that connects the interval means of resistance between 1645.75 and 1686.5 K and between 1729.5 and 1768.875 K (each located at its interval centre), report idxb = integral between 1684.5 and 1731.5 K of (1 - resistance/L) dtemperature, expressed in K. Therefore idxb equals 3.46 K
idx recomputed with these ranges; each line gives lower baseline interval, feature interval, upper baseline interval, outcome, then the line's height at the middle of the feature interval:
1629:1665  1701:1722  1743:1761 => 2.0 K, 423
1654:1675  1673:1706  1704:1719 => -1.1 K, 425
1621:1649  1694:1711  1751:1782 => 1.4 K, 423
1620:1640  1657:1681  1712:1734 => -1.8 K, 453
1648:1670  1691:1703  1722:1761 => 0.6 K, 446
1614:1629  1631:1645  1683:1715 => -1.3 K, 440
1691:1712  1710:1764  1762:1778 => -2.2 K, 389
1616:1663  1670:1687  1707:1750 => -1.1 K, 443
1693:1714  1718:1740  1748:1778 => -2.2 K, 386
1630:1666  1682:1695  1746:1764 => 0.1 K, 444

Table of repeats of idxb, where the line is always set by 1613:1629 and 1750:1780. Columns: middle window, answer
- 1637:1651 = -0.9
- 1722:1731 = -0.5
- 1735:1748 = -1.1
